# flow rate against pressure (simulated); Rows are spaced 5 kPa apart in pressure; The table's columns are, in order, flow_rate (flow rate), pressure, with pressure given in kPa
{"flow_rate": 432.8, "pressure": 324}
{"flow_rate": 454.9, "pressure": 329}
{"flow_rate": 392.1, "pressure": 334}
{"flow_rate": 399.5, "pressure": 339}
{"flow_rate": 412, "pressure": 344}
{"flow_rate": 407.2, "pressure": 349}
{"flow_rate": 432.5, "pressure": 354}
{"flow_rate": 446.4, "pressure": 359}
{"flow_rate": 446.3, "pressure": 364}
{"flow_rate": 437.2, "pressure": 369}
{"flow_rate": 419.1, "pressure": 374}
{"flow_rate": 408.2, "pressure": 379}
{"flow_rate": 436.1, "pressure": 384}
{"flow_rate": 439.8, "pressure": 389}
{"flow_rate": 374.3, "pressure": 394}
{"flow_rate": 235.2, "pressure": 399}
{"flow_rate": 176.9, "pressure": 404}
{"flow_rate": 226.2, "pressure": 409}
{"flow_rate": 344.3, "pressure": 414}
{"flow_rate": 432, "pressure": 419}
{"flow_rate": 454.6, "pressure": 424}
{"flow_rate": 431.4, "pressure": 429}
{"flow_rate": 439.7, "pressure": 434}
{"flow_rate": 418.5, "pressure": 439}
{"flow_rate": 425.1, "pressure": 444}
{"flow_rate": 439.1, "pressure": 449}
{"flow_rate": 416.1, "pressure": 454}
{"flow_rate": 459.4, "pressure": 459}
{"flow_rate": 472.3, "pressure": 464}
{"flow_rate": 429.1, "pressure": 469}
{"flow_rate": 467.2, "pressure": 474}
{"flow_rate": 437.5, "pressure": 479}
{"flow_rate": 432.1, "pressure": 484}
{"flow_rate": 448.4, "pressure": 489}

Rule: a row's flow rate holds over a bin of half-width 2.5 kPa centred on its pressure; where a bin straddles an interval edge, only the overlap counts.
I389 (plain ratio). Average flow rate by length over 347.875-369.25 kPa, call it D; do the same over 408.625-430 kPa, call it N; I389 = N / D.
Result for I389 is 0.89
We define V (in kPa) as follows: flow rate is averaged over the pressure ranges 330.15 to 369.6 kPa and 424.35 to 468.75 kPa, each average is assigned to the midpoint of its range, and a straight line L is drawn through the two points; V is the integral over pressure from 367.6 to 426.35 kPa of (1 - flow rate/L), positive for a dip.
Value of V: 9.0 kPa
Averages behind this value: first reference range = 422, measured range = 364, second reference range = 438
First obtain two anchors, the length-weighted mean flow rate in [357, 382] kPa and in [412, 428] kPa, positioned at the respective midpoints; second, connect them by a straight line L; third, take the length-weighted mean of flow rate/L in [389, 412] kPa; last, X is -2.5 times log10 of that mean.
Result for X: 0.46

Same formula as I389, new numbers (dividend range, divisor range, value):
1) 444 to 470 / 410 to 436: 1.08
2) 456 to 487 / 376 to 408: 1.32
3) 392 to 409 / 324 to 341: 0.61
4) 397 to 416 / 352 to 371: 0.55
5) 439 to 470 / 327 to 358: 1.05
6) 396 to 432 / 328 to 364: 0.79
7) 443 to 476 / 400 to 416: 1.82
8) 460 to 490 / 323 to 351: 1.08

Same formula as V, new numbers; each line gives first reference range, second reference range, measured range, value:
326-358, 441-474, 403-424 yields 5.4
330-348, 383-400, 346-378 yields -3.0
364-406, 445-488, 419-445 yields -1.3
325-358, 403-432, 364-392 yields -3.0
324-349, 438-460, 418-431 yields -0.4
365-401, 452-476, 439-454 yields 0.4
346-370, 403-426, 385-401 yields 0.5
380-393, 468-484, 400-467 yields 6.9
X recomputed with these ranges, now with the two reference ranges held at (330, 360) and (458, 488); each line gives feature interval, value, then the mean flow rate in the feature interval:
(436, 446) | 0.05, 423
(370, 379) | 0.01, 419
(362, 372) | -0.05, 440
